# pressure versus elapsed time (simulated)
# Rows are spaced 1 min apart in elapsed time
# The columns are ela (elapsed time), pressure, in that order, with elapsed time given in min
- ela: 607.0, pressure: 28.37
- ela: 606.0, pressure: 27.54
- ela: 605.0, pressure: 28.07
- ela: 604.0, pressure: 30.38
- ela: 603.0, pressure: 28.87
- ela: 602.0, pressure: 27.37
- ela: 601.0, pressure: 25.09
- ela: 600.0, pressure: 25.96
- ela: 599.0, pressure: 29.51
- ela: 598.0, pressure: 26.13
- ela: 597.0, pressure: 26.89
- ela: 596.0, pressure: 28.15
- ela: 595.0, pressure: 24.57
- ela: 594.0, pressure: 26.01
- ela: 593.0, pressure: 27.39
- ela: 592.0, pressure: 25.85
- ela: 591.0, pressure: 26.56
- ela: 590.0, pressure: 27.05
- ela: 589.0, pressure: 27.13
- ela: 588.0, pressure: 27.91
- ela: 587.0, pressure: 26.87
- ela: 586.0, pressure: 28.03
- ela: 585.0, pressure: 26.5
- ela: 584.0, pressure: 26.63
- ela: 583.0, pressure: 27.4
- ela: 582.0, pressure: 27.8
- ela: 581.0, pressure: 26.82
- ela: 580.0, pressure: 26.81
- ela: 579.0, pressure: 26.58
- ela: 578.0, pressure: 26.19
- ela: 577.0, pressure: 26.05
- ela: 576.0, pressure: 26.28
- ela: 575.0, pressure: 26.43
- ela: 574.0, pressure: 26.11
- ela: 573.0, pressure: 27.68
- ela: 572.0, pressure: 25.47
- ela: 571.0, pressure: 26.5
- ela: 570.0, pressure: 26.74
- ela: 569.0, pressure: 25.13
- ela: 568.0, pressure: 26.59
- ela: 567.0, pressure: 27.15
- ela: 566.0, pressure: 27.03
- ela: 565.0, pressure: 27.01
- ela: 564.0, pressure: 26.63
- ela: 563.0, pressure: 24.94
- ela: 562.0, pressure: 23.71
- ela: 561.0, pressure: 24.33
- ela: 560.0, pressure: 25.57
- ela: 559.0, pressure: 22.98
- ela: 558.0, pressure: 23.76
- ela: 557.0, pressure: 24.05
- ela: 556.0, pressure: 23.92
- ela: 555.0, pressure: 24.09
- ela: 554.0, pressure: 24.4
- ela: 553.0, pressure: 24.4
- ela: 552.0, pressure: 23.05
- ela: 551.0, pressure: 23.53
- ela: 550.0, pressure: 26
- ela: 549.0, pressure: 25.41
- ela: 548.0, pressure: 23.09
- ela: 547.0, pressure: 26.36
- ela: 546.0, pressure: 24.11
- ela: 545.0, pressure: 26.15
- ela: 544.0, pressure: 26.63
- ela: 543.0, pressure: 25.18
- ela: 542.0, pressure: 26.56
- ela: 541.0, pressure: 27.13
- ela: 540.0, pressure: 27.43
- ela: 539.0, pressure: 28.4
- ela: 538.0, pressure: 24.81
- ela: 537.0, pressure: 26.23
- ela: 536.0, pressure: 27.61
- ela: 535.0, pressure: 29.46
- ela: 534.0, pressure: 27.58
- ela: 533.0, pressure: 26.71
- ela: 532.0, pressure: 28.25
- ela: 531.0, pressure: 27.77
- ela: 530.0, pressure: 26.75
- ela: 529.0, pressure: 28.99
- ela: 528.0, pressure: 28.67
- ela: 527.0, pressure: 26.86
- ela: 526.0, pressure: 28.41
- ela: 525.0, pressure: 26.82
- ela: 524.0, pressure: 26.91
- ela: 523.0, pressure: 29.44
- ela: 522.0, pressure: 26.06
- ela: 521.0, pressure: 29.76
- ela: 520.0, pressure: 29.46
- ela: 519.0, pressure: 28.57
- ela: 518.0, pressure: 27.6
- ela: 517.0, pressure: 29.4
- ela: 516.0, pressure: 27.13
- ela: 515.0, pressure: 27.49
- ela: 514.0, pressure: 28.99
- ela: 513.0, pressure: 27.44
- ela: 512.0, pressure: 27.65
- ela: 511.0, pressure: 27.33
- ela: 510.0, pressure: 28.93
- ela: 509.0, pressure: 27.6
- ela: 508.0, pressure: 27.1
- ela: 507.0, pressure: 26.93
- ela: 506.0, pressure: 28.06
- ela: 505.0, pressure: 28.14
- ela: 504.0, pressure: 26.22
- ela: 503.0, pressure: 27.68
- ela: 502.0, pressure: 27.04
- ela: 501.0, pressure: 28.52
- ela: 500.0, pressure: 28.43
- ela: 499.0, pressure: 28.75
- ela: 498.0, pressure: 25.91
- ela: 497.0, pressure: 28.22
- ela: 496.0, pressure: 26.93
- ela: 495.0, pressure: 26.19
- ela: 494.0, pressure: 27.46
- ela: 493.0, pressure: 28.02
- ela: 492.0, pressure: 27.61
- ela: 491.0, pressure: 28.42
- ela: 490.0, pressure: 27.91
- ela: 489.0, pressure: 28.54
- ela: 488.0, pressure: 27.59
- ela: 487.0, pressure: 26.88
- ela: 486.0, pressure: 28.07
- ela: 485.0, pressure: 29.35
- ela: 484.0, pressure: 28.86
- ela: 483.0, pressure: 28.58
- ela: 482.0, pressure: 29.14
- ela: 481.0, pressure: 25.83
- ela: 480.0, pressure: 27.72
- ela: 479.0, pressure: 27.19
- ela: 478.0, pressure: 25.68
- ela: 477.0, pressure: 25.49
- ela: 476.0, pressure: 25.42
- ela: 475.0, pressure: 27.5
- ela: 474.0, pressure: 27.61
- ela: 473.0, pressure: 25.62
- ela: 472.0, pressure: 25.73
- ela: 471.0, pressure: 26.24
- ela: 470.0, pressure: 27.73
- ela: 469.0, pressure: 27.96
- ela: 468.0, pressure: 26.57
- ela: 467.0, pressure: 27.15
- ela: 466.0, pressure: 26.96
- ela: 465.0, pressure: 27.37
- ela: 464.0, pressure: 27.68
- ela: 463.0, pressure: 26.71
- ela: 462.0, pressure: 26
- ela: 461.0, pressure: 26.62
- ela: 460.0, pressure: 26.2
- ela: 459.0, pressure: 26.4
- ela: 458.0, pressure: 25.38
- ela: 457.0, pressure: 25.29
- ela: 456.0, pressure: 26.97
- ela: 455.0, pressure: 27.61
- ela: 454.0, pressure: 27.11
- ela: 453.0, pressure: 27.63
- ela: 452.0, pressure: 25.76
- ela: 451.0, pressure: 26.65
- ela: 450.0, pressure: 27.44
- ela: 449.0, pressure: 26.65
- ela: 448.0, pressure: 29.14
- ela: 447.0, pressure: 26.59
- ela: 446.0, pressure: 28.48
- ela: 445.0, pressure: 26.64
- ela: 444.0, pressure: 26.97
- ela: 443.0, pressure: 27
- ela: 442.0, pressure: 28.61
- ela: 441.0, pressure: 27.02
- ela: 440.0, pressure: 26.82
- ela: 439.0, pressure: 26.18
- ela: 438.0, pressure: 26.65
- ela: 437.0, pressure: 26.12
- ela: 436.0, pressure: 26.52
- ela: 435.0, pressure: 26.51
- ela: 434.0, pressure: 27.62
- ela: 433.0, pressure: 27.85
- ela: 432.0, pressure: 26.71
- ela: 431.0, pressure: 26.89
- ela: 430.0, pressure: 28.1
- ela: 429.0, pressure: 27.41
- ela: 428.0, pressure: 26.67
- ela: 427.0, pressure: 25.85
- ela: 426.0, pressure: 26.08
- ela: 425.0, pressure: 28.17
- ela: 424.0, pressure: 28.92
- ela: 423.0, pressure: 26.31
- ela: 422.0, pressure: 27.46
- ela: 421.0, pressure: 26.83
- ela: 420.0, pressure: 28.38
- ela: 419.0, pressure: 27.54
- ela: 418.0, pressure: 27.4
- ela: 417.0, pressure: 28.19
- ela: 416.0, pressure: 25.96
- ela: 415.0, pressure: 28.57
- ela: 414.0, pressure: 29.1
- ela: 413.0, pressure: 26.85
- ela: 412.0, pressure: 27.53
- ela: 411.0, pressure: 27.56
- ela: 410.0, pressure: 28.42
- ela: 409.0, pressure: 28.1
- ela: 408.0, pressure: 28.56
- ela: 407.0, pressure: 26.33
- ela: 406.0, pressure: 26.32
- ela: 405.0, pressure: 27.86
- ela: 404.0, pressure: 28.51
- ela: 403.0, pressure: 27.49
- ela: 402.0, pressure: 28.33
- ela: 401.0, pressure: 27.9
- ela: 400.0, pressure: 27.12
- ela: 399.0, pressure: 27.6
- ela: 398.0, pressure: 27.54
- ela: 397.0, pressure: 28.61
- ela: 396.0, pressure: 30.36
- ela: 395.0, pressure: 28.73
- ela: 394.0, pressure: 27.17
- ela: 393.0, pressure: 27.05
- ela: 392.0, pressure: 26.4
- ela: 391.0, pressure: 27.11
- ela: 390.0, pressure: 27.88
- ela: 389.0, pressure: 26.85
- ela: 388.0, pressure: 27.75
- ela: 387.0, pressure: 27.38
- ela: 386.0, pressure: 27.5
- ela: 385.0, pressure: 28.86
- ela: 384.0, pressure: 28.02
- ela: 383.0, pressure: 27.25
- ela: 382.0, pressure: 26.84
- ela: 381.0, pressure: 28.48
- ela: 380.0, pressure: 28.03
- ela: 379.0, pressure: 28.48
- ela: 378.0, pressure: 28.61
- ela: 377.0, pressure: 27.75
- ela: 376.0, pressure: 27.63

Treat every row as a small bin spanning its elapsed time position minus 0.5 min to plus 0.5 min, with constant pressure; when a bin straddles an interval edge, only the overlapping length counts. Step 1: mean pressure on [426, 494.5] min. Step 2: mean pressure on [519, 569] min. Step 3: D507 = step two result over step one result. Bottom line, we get 1.0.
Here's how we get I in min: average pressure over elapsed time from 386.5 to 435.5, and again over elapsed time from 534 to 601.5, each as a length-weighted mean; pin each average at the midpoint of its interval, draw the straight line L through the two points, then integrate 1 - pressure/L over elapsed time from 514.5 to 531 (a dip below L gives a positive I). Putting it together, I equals -0.9 min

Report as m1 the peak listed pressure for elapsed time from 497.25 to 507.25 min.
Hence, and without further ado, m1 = 28.75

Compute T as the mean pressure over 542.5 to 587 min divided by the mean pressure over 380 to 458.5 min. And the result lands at 0.9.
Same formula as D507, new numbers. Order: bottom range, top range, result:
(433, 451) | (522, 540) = 1.02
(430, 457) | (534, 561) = 0.94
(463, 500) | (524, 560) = 0.95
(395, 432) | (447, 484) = 0.97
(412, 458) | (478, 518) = 1.02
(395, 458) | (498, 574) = 0.98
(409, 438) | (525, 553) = 0.97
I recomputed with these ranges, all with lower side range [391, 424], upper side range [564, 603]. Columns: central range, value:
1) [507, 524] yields -0.59 min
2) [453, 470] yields 0.37 min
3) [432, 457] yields 0.40 min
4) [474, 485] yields 0.02 min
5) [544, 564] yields 1.77 min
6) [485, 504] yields -0.32 min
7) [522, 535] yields -0.35 min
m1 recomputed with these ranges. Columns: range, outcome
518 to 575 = 29.76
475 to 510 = 29.35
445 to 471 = 29.14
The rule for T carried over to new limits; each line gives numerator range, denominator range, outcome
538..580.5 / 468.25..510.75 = 0.93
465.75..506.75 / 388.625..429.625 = 0.99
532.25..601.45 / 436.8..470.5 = 0.97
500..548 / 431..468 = 1.02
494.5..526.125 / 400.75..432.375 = 1.01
